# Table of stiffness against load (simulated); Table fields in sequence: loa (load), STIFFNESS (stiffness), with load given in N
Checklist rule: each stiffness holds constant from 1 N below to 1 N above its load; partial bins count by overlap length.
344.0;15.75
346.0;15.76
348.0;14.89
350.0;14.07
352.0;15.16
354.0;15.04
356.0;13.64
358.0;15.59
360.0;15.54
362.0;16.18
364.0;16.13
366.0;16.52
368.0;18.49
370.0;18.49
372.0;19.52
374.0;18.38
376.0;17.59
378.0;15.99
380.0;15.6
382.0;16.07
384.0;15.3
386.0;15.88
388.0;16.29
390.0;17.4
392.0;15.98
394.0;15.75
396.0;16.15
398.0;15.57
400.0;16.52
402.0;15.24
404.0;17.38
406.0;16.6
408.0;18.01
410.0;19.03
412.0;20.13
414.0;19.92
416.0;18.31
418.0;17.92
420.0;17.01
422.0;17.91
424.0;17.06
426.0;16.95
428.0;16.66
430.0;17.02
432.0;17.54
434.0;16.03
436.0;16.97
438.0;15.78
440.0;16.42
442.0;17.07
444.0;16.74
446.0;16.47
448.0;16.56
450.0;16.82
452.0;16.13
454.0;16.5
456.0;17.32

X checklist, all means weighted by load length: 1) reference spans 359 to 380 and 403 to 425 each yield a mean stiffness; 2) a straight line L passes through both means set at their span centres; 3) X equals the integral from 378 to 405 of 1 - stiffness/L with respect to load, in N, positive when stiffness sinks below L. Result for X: 2.4 N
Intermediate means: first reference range 17.2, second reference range 18.1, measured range 16.1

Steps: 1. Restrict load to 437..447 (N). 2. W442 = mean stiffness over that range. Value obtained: 16.5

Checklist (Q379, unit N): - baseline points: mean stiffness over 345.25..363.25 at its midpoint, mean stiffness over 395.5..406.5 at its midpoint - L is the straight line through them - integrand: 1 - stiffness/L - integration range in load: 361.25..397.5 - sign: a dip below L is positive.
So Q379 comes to -2.4 N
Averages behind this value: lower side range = 15.1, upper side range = 16.2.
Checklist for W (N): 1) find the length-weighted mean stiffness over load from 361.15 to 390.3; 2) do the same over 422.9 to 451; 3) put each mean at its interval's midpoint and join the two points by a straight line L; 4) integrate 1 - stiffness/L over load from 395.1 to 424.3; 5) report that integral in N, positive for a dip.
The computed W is -1.3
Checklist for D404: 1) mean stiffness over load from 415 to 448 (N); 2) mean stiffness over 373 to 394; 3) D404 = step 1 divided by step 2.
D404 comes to 1.0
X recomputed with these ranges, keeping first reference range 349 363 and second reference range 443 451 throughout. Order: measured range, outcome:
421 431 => -0.52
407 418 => -2.02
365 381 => -2.34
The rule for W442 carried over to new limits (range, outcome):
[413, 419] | 18.7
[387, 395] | 16.4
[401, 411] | 17.3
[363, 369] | 17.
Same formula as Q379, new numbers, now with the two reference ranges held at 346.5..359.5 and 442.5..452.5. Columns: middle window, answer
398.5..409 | -0.6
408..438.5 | -2.9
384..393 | -0.5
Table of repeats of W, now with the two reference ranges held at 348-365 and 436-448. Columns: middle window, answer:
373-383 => -0.79 N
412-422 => -1.43 N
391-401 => -0.13 N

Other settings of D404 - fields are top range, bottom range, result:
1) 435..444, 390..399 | 1.03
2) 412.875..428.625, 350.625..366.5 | 1.15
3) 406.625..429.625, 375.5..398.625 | 1.12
